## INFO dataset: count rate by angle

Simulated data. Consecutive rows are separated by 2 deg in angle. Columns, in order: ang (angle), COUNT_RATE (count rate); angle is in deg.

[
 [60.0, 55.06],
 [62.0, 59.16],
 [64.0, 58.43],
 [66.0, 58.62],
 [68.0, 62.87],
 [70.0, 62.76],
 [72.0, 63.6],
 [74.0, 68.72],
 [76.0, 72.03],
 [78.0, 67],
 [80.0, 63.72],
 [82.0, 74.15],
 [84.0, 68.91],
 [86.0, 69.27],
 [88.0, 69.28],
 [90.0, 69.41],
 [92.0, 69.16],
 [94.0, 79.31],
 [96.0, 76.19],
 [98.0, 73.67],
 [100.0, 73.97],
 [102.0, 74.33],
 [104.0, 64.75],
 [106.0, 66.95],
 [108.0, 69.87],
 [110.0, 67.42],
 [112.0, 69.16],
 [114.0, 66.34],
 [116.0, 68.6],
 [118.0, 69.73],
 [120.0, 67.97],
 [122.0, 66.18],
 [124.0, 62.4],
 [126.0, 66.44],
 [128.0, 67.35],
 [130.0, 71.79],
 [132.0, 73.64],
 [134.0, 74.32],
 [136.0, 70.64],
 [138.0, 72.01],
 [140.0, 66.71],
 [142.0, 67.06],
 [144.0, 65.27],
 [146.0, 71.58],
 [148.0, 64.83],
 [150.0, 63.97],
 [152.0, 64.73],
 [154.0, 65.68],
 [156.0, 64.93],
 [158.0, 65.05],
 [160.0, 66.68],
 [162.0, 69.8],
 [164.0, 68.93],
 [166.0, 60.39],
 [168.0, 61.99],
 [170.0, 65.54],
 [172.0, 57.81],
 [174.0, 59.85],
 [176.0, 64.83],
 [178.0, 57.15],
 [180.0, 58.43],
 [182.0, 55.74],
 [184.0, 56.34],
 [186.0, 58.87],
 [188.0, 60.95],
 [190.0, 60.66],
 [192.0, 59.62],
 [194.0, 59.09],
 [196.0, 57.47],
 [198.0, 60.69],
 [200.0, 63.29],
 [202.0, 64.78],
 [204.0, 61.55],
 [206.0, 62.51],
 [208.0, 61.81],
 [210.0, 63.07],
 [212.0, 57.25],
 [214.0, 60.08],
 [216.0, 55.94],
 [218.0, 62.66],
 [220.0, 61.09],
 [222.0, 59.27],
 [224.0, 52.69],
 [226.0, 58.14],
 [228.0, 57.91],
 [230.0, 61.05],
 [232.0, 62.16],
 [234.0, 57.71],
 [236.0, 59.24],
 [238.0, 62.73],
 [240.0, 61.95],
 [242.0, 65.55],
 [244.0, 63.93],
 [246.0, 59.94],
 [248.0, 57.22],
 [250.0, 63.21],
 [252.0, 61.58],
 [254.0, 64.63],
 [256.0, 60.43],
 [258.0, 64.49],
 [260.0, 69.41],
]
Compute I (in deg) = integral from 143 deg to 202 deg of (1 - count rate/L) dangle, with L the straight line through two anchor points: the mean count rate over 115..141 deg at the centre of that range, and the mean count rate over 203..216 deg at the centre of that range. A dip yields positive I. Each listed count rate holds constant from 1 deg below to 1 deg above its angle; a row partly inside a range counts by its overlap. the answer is 1.86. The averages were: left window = 69.1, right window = 60.7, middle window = 62.5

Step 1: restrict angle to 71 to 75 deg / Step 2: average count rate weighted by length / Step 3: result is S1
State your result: 66.2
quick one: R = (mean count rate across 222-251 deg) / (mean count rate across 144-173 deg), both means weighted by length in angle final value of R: 0.92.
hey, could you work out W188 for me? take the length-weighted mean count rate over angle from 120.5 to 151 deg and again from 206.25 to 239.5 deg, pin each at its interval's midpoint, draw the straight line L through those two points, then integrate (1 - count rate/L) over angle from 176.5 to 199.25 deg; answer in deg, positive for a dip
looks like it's 1.5 deg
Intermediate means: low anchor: 68.3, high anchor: 59.7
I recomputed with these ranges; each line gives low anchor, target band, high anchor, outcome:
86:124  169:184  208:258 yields 1.16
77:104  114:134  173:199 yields -0.45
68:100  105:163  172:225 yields -2.18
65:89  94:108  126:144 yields -0.83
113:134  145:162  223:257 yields 0.05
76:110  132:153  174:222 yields -0.86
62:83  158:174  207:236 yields -0.72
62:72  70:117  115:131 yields -4.18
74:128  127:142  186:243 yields -0.88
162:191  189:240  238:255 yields 1.23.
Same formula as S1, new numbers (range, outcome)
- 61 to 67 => 58.7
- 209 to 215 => 60.1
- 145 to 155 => 66.2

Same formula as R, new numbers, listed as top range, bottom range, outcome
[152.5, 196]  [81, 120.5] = 0.88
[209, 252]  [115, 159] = 0.89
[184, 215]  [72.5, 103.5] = 0.85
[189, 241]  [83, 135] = 0.86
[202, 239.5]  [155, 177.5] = 0.94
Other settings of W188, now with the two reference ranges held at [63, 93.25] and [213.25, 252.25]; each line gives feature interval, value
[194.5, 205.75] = 0.0 deg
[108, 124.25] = -0.6 deg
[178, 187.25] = 0.7 deg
